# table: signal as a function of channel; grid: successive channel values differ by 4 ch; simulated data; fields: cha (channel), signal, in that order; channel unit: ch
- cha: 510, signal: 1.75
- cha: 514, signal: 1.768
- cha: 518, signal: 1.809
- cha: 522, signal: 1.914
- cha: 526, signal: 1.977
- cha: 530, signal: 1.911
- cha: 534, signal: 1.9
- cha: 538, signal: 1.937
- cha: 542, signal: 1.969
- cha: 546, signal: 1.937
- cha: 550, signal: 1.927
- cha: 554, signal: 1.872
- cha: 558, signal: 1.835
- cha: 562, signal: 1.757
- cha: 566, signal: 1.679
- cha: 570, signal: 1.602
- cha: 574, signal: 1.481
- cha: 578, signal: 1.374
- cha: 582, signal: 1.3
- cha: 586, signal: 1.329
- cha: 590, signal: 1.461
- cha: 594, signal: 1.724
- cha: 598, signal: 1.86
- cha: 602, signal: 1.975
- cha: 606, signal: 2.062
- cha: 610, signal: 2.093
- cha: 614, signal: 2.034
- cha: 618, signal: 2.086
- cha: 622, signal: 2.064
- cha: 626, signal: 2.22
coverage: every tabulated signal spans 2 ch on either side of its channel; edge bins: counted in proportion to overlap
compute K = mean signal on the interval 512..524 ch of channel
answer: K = 1.83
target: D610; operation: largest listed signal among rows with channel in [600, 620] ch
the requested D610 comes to 2.093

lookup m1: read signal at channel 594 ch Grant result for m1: 1.724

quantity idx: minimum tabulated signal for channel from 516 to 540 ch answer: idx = 1.809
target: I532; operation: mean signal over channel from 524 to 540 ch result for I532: 1.93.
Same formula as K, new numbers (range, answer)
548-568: 1.81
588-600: 1.68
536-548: 1.95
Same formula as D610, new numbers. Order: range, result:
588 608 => 2.062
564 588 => 1.679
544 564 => 1.937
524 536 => 1.977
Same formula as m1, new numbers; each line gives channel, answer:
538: 1.937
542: 1.969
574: 1.481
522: 1.914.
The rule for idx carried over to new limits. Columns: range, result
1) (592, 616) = 1.724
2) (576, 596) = 1.3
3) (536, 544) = 1.937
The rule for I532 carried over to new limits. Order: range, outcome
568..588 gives 1.42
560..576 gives 1.63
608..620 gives 2.07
